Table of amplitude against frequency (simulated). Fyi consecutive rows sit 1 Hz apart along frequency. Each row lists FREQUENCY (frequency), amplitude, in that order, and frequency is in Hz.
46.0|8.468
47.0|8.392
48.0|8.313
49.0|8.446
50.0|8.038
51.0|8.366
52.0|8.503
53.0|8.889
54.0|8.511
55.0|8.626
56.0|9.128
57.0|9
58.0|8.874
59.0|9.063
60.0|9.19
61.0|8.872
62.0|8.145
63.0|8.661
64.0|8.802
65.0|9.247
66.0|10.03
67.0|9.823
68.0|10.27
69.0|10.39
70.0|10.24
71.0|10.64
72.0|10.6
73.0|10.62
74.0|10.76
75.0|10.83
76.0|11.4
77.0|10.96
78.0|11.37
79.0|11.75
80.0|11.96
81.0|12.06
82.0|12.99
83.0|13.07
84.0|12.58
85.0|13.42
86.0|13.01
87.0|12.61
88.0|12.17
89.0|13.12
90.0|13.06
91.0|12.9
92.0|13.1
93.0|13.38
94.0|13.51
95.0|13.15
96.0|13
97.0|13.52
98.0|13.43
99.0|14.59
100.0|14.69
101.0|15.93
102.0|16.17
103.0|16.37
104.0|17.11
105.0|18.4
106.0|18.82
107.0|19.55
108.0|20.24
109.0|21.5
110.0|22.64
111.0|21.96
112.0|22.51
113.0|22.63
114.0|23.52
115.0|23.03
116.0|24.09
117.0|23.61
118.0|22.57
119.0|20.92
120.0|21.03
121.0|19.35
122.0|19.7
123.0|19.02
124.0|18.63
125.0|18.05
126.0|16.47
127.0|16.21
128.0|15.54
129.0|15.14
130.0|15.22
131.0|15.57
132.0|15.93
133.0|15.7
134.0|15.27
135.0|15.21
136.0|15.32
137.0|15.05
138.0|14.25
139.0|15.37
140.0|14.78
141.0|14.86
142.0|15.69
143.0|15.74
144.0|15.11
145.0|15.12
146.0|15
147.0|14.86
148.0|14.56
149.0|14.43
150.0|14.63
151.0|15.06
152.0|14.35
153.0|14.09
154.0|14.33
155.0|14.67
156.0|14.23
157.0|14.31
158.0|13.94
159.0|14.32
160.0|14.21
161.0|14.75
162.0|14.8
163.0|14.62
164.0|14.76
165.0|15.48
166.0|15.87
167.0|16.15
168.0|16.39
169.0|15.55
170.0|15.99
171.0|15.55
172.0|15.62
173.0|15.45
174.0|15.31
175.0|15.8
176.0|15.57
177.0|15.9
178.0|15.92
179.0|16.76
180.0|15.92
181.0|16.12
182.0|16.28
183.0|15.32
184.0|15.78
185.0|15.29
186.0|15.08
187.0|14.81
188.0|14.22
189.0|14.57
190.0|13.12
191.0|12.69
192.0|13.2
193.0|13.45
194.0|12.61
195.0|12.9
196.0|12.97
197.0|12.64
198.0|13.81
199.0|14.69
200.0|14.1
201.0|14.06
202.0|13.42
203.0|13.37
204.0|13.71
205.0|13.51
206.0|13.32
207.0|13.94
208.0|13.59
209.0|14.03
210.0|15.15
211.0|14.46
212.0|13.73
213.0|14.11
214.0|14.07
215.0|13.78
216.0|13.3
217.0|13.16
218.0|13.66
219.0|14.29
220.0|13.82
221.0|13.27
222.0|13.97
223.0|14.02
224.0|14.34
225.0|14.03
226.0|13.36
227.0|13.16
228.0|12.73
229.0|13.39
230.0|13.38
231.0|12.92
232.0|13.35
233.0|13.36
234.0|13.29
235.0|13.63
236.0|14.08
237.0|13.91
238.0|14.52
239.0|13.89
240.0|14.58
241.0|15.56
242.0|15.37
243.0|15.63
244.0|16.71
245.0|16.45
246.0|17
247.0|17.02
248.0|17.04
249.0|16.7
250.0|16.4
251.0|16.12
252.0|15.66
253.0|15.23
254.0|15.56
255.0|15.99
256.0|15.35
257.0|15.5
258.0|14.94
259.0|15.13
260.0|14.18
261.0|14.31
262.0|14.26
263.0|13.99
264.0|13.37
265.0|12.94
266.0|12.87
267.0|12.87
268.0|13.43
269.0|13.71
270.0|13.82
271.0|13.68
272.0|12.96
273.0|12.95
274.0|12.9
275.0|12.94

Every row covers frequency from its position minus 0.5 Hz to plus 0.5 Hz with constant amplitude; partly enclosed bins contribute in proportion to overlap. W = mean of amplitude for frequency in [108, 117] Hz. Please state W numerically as 22.6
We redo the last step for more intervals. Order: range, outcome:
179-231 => 14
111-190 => 16.3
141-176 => 15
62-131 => 15.2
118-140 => 16.9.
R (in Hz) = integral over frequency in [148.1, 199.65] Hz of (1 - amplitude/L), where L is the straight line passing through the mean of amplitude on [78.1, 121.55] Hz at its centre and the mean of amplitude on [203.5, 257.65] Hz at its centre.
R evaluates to 2.2 Hz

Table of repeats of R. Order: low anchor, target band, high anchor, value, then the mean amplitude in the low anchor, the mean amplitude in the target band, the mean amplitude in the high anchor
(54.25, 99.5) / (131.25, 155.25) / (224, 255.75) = -4.3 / 11.3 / 15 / 14.8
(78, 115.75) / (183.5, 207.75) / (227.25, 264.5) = 2.2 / 15.9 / 13.8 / 14.9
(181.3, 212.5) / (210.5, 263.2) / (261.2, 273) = -3.4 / 14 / 14.6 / 13.4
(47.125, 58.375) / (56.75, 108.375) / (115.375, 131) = 2.5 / 8.6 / 12.4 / 19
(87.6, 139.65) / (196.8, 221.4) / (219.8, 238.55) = 0.7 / 17.3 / 13.8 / 13.6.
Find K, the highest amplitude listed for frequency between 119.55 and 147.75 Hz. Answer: 21.03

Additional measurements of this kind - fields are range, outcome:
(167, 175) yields 16.39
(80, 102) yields 16.17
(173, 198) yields 16.76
